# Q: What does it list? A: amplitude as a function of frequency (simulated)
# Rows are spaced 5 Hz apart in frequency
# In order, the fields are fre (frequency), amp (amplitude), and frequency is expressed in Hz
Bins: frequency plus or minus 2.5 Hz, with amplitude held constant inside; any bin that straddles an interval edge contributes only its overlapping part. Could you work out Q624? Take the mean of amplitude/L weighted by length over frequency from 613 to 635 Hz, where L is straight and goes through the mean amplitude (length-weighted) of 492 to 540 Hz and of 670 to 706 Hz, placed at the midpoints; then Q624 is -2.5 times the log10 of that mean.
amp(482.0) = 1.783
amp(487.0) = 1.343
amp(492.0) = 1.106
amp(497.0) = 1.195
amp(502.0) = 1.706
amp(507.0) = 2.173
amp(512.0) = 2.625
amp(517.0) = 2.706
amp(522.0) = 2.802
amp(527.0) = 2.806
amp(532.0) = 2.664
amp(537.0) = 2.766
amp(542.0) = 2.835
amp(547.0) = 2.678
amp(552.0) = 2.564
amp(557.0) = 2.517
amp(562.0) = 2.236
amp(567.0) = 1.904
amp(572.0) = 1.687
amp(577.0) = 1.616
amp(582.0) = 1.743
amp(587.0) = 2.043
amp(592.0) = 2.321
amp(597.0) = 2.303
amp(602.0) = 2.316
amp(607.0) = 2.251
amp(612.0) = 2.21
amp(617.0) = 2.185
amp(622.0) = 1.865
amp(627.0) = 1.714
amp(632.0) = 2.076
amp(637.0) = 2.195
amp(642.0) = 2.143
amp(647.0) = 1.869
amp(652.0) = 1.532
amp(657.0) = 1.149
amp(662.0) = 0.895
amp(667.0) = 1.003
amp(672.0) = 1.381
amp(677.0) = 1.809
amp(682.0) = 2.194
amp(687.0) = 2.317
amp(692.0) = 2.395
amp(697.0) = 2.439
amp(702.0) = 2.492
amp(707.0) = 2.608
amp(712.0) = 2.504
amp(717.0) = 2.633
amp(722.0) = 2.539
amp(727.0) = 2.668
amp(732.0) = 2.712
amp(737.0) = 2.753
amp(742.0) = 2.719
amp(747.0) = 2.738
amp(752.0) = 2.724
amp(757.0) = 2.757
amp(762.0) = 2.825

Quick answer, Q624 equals 0.13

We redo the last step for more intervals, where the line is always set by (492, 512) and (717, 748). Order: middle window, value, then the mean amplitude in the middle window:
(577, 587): 0.16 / 1.79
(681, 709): 0.05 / 2.42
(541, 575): -0.18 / 2.31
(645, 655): 0.37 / 1.66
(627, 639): 0.11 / 2.05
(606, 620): 0.00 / 2.2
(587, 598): -0.07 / 2.25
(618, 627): 0.19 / 1.88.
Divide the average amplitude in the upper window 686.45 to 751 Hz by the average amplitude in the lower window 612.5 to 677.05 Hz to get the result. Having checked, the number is 1.53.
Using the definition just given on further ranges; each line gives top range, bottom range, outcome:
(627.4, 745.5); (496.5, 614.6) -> 0.93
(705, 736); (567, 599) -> 1.35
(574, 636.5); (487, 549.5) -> 0.89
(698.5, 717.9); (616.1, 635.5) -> 1.30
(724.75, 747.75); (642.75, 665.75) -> 1.94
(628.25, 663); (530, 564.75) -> 0.66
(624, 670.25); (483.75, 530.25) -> 0.79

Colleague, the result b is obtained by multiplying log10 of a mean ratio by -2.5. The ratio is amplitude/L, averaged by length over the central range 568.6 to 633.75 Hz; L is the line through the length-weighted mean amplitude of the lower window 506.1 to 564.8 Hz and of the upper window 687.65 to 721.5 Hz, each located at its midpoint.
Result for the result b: 0.26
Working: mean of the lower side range 2.62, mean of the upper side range 2.5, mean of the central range 2.02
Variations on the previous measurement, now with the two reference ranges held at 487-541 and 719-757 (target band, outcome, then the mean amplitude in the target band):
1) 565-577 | 0.32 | 1.75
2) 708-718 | 0.03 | 2.56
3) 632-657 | 0.31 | 1.87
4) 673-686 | 0.29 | 1.97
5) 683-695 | 0.11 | 2.34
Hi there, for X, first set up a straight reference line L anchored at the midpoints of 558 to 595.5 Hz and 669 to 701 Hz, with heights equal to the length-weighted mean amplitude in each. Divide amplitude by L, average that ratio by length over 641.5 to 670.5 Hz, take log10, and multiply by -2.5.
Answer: 0.43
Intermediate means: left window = 1.97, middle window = 1.38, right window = 2.09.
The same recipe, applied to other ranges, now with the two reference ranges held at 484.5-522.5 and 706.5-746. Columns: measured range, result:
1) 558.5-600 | 0.086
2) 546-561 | -0.220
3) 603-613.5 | 0.006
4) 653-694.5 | 0.452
